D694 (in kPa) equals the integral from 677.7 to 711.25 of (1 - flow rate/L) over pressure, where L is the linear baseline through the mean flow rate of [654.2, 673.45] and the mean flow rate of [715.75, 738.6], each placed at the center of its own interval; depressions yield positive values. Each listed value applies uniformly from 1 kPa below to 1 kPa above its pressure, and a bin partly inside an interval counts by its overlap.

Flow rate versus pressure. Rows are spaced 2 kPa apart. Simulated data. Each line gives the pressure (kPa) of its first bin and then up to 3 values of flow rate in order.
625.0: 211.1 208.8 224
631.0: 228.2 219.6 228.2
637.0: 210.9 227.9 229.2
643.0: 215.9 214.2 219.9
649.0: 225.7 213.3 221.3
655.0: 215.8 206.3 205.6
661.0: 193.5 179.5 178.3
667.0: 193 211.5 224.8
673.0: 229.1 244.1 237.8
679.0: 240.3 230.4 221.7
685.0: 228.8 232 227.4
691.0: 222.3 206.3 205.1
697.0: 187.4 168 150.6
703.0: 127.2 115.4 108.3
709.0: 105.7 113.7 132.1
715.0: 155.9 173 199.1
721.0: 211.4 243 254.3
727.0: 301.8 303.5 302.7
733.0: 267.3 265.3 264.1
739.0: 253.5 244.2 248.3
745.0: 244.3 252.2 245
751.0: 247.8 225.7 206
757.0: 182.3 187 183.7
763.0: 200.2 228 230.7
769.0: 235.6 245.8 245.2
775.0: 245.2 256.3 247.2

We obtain 6.1 kPa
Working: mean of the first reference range 203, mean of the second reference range 252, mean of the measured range 184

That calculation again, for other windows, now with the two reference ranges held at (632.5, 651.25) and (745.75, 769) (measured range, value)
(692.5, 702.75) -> 1.9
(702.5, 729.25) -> 4.9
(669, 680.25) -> -0.7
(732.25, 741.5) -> -1.7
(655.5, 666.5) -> 1.3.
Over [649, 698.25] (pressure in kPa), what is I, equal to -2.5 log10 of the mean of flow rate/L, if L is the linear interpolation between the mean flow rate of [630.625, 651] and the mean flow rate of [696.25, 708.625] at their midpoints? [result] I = -0.22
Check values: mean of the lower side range 221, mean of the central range 215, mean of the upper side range 140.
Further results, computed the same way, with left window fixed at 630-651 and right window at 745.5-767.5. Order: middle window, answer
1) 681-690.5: -0.04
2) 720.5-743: -0.21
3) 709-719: 0.44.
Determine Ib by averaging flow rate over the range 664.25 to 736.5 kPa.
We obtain 207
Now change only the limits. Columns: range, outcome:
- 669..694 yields 228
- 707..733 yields 206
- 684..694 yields 223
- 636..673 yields 211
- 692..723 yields 160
